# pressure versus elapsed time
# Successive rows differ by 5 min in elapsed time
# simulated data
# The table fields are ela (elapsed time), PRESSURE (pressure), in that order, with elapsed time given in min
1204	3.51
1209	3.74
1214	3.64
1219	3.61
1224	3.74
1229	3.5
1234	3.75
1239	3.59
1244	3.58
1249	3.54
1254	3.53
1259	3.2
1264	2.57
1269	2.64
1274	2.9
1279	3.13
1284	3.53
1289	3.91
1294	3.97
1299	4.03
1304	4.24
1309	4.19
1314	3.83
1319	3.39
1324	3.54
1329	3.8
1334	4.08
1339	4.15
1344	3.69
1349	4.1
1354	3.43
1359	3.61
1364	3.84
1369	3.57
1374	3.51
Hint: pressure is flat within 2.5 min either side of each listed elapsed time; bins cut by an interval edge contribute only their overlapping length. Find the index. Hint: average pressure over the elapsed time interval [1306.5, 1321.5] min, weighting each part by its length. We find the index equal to 3.8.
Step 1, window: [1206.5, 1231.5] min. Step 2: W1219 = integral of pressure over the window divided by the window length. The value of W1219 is 3.65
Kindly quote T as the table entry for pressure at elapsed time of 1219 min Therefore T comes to 3.61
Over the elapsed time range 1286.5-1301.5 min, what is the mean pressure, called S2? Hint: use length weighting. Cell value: 3.97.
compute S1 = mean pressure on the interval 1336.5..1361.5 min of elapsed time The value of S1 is 3.8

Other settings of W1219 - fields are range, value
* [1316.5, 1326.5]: 3.46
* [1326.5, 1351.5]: 3.96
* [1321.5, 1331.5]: 3.67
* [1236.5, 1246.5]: 3.58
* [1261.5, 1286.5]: 2.95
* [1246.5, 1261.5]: 3.42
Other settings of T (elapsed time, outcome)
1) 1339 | 4.15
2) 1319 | 3.39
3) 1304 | 4.24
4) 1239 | 3.59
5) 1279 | 3.13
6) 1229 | 3.5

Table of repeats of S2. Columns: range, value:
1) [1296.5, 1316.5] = 4.07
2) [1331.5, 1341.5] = 4.12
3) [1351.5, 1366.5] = 3.63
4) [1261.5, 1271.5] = 2.6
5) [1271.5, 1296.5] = 3.49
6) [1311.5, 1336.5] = 3.73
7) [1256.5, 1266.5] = 2.89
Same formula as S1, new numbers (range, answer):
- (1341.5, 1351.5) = 3.9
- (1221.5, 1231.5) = 3.62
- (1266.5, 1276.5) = 2.77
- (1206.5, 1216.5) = 3.69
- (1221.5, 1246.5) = 3.63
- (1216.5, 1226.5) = 3.67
